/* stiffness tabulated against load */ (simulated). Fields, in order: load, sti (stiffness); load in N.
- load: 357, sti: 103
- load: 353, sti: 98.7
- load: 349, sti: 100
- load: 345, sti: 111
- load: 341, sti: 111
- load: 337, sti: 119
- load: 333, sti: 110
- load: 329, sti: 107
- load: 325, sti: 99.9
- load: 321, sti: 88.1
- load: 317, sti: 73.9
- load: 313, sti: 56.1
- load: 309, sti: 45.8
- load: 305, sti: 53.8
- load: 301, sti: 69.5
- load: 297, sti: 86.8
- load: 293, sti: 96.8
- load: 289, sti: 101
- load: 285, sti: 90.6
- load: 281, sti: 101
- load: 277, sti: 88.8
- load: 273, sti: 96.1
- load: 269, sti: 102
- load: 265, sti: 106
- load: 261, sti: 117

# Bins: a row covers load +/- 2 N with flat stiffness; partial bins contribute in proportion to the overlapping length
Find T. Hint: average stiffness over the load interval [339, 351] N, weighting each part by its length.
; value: 107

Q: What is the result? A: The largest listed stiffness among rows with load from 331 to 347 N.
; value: 119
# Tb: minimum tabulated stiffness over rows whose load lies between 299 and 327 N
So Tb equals 45.8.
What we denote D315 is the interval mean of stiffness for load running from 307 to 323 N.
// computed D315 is 66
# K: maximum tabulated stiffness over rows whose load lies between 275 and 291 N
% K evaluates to 101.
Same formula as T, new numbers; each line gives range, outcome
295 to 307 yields 70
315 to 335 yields 95.8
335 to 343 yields 115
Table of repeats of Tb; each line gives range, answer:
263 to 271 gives 102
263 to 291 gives 88.8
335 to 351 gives 100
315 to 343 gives 73.9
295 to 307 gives 53.8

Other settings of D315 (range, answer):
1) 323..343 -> 109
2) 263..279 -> 98.2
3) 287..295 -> 98.9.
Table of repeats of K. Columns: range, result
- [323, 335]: 110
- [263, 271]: 106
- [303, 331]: 107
